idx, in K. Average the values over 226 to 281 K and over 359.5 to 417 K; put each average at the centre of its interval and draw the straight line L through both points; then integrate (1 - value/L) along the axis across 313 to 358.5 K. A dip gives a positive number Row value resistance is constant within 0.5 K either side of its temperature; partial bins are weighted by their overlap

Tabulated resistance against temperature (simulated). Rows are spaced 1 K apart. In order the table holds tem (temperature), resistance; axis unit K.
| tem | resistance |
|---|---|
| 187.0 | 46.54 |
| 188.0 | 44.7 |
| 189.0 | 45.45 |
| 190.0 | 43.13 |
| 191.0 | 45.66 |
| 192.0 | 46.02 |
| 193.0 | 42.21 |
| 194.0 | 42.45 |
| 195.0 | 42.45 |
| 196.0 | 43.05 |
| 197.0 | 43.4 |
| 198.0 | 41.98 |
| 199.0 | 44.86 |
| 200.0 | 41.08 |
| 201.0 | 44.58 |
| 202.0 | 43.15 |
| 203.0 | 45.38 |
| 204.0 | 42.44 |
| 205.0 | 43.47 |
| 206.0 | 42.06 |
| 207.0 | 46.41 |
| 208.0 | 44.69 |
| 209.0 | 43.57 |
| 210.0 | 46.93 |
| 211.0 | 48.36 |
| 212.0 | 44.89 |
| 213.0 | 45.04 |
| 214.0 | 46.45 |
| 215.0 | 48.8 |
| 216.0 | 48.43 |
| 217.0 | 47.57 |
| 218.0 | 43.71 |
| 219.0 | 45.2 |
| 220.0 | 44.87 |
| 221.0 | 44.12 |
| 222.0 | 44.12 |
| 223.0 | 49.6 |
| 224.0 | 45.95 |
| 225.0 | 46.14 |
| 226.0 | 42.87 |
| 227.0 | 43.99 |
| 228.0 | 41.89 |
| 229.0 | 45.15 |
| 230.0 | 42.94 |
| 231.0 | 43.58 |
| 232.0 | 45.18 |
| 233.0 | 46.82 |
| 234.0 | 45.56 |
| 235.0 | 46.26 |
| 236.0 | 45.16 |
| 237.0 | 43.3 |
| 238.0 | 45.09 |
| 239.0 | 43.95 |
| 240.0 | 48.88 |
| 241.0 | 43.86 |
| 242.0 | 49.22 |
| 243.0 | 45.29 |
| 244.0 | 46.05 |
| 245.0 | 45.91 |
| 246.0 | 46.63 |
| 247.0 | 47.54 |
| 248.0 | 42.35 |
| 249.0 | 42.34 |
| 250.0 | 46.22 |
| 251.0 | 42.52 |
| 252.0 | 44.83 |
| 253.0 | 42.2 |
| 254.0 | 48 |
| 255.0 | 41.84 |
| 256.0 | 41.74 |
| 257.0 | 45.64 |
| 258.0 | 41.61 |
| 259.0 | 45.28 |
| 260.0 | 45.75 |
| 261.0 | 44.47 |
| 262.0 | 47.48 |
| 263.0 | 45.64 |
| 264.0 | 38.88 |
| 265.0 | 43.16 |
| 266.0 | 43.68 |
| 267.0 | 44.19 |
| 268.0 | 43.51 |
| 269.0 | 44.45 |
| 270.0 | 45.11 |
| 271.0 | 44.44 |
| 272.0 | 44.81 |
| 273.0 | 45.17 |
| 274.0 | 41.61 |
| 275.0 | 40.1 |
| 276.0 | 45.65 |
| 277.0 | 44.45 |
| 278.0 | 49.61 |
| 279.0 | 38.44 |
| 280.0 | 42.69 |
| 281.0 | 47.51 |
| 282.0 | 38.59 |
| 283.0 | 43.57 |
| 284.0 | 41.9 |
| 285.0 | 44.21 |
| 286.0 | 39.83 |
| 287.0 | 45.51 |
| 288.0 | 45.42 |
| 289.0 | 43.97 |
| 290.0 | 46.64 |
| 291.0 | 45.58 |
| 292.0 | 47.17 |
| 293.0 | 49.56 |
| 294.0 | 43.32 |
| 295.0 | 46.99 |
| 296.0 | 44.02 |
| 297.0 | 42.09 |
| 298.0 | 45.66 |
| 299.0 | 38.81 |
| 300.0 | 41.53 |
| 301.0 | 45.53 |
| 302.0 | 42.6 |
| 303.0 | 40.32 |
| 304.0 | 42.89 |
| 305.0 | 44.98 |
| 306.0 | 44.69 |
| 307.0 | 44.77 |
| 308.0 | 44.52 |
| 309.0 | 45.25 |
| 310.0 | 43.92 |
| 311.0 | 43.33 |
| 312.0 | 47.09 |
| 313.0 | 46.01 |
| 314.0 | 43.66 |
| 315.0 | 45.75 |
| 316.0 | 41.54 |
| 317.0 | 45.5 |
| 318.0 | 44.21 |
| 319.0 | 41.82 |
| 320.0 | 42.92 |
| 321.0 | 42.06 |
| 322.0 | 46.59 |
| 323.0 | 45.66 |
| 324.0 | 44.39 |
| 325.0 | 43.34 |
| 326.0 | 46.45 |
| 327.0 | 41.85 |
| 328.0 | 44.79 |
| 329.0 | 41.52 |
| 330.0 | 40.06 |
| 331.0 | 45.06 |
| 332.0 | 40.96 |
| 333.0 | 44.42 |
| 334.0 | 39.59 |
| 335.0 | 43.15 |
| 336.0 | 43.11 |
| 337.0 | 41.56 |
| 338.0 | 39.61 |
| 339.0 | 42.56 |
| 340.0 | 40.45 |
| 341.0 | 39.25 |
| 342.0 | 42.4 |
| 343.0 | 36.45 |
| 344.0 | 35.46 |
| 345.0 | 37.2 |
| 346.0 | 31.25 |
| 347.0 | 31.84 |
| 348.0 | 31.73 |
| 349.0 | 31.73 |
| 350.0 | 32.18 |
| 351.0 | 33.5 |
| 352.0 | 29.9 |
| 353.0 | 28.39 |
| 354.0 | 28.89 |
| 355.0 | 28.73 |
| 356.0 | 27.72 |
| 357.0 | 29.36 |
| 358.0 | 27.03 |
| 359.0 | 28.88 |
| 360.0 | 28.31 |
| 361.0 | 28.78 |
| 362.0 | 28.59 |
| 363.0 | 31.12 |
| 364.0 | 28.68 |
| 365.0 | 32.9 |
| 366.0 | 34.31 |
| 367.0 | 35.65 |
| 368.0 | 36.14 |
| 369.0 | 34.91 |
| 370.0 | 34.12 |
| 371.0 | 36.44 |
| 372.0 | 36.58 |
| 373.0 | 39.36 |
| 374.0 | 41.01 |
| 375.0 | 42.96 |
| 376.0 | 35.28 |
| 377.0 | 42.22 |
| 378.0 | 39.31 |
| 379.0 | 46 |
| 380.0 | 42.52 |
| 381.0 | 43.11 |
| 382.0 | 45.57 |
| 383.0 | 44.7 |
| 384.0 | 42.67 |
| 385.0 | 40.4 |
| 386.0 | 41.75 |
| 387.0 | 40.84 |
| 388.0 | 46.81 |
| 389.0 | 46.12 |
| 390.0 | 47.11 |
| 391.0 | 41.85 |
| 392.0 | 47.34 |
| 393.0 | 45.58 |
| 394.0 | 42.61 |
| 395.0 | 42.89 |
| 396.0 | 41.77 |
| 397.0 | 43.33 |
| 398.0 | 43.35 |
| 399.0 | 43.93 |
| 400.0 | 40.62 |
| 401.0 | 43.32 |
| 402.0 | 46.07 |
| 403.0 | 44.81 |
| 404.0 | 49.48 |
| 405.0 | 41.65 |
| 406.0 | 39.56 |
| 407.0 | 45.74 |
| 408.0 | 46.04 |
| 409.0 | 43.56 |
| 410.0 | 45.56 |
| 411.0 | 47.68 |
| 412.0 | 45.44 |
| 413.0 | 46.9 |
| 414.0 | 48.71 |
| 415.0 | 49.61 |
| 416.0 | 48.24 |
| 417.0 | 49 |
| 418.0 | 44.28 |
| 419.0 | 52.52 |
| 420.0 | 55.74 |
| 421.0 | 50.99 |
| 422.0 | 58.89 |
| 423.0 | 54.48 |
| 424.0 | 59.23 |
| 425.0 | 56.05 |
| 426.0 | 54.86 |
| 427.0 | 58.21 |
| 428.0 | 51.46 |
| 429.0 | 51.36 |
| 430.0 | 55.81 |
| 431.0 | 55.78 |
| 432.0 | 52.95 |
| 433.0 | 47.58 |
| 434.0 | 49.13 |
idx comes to 4.1 K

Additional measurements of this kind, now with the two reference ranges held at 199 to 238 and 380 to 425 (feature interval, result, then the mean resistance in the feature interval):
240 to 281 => 0.78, 44.4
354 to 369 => 5.03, 30.5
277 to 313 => 1.10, 44.1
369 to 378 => 1.50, 38.3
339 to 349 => 2.07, 36.3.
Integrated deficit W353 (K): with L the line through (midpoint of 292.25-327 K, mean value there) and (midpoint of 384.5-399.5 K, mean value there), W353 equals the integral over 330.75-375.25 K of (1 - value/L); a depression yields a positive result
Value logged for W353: 9.0 K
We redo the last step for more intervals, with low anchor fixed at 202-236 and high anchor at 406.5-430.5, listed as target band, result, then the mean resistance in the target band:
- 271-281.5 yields 0.6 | 44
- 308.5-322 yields 1.1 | 44.2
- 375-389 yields 2.0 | 42.6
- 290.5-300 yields 0.5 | 44.6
